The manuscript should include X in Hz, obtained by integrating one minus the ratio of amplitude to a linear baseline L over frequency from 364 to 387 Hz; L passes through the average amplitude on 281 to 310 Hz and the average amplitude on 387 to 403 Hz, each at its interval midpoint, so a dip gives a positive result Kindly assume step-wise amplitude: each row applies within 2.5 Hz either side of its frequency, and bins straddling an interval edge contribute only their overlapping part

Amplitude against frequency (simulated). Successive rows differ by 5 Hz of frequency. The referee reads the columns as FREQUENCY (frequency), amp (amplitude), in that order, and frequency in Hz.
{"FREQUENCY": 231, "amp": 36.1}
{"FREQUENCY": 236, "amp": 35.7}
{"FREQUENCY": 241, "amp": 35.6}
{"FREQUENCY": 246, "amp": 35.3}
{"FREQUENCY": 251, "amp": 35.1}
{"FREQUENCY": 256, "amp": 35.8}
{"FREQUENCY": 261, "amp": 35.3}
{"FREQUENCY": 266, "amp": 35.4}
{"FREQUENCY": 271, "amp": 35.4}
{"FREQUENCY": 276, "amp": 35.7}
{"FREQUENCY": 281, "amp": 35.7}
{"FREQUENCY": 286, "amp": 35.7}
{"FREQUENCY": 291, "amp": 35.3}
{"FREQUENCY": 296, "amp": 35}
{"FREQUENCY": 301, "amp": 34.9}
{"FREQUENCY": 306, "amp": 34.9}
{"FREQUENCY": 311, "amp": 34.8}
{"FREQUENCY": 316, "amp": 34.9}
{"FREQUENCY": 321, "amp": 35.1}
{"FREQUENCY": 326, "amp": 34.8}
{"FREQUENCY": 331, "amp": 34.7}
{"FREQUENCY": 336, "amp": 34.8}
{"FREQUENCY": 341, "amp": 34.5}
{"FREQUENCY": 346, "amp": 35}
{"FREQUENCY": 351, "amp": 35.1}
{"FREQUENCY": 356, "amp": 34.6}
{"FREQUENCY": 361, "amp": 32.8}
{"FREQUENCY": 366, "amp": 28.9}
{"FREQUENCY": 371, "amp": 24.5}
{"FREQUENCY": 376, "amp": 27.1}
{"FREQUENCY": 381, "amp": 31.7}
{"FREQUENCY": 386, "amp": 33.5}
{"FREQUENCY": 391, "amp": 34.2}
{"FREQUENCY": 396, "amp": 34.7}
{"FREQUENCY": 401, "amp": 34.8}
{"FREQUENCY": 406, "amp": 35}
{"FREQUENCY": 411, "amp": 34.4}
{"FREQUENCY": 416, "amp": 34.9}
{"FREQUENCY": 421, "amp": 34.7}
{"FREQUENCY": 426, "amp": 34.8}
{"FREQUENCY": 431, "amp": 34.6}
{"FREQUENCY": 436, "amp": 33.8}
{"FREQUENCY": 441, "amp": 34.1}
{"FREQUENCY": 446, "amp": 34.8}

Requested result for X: 3.8 Hz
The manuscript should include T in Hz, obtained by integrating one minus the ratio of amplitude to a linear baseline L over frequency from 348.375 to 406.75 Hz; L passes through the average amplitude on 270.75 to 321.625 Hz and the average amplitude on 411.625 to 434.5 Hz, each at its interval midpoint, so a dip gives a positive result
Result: 4.5 Hz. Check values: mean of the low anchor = 35.2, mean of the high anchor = 34.7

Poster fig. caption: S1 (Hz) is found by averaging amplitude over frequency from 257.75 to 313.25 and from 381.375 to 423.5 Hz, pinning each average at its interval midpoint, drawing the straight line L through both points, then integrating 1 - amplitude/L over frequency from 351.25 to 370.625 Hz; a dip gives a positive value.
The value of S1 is 1.7 Hz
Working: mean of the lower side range 35.3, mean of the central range 31.6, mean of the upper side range 34.4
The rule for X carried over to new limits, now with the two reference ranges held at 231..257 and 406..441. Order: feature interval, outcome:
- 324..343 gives 0.2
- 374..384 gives 1.5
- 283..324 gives 0.1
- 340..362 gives 0.3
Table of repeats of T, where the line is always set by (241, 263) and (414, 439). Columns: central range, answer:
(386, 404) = 0.14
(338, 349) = 0.06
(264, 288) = -0.20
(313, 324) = 0.03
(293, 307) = 0.09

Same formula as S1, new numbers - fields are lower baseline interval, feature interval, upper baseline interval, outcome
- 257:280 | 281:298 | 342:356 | 0.0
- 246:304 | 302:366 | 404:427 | 1.2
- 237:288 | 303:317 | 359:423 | -0.2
